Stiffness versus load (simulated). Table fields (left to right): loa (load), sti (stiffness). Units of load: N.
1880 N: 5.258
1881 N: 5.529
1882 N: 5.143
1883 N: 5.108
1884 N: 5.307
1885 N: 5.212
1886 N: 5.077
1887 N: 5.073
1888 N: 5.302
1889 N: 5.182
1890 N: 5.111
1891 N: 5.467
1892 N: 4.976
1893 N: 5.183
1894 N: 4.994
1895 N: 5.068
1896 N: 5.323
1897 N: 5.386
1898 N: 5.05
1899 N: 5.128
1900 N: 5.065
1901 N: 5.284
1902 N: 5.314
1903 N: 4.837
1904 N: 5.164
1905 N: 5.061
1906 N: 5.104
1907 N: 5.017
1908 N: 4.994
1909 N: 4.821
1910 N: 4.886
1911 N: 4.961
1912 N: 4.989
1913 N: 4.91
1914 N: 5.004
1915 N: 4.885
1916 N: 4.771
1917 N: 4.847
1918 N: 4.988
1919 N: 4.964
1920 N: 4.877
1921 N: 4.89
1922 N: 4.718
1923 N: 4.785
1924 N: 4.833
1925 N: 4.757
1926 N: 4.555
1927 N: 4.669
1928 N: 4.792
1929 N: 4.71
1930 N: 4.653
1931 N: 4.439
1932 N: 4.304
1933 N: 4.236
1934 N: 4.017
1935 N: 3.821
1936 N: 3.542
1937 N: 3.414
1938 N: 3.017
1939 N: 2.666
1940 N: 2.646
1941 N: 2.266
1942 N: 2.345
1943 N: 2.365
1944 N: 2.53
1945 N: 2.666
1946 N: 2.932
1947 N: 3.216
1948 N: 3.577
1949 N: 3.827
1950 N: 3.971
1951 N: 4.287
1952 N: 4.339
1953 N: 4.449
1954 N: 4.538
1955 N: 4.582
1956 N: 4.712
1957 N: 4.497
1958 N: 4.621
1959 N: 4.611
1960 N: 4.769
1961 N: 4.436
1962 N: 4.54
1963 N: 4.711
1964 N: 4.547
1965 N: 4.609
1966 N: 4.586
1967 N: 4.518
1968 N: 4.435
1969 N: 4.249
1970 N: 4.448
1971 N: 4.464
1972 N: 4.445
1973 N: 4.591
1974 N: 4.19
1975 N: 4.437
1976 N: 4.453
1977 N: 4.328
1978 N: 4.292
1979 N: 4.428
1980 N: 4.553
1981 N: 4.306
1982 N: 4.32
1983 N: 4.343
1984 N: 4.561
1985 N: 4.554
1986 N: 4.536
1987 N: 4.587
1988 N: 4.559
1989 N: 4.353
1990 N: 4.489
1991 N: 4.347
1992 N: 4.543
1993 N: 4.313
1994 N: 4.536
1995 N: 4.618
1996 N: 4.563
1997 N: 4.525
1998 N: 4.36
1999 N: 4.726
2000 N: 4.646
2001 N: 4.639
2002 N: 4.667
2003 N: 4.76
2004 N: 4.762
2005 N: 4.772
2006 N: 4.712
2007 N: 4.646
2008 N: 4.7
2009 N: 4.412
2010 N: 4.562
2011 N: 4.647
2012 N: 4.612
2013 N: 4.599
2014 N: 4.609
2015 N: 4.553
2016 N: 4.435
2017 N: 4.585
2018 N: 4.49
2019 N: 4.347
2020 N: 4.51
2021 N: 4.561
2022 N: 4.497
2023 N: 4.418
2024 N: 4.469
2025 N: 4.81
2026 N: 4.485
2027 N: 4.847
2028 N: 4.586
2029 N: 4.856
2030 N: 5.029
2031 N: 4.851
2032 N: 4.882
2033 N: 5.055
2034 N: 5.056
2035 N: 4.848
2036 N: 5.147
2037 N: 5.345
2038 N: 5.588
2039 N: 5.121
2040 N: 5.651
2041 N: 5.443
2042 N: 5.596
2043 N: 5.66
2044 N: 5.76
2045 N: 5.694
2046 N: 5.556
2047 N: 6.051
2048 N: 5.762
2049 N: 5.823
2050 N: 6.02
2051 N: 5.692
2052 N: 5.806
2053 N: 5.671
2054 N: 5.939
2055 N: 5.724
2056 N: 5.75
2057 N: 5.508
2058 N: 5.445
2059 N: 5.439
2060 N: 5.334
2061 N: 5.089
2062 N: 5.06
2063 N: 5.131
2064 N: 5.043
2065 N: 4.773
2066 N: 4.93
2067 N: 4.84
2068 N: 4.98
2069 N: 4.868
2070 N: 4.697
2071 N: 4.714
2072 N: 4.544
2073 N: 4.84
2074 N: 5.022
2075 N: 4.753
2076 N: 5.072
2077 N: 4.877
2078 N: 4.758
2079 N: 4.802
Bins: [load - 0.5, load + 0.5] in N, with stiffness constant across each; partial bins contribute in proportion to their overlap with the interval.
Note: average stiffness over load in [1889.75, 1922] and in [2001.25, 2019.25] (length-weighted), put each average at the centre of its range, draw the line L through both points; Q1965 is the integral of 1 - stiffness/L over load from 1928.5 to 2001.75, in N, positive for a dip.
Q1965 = 9.41 N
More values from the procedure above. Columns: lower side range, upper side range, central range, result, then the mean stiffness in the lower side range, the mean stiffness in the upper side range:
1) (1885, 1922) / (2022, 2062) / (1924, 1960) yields 8.8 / 5.05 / 5.31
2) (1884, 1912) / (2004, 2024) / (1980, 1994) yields 0.7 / 5.11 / 4.56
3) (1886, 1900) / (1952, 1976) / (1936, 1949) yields 5.1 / 5.17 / 4.52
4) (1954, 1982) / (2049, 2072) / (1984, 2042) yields 2.1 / 4.49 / 5.29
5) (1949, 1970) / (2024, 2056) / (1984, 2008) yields 1.5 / 4.48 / 5.36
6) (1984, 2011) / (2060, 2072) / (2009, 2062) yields -3.9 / 4.57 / 4.92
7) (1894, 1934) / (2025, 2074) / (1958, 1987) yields 3.3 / 4.89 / 5.25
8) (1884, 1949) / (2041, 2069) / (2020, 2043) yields 1.5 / 4.5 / 5.47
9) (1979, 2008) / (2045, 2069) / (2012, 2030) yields 1.3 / 4.55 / 5.44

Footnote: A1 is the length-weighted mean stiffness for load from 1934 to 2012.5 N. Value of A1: 4.22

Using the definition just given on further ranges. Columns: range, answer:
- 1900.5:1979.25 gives 4.34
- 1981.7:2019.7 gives 4.55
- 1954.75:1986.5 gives 4.49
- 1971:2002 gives 4.47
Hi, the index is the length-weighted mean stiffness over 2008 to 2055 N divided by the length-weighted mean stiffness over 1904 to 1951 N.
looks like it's 1.2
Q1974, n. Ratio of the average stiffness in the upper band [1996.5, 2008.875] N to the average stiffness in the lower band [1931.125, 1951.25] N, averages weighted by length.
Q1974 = 1.4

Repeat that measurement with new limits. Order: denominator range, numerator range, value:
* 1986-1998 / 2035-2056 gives 1.26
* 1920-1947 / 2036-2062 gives 1.47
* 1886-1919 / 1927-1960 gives 0.75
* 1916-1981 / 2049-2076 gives 1.25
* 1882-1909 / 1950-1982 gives 0.87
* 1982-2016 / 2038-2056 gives 1.25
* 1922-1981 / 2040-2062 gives 1.37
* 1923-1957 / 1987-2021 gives 1.19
